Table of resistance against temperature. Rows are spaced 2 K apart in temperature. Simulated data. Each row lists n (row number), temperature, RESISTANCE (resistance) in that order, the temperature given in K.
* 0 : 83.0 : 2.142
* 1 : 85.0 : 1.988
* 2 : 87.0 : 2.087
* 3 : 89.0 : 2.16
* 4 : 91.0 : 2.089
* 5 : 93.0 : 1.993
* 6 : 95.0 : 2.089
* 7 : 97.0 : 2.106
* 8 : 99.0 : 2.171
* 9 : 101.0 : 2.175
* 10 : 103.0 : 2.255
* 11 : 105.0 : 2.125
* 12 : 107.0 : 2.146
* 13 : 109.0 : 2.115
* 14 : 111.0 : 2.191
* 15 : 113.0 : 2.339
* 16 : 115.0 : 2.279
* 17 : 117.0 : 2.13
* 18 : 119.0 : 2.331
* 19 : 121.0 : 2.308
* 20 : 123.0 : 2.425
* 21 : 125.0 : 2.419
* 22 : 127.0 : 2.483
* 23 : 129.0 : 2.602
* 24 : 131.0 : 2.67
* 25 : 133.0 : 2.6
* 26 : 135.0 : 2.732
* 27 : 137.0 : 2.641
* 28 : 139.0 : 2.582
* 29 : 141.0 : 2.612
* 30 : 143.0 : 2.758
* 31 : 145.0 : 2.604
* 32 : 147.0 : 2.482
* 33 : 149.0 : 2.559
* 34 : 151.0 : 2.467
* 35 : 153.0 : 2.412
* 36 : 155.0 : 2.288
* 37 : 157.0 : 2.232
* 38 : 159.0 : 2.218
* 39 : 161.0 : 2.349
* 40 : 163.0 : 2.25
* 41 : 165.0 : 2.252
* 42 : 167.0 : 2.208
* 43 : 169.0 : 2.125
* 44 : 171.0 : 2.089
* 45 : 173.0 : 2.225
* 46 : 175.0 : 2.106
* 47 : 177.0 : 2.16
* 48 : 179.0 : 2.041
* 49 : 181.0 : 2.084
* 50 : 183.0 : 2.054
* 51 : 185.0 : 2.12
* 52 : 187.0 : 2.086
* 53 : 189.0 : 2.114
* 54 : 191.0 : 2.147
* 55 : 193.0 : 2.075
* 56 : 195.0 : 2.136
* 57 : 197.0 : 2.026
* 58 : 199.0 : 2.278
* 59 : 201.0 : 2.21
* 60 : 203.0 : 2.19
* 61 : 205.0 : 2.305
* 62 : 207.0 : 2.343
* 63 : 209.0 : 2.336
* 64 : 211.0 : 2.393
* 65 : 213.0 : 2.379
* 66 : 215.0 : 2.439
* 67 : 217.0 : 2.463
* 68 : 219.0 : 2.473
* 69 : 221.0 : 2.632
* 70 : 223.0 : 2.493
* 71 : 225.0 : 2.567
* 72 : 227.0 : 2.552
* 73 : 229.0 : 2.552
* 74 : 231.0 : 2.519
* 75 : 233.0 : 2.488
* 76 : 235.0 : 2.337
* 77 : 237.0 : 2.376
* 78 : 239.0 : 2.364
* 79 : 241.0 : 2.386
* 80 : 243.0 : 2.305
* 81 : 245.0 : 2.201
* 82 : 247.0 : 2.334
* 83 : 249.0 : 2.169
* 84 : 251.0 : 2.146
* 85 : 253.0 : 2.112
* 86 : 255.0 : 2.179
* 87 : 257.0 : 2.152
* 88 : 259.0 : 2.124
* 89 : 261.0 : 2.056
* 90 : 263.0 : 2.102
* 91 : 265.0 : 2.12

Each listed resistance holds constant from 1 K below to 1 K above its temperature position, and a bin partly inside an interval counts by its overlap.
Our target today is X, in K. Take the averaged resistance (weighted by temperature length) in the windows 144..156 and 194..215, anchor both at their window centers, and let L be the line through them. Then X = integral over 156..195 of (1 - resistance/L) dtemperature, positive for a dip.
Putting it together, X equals 3.6 K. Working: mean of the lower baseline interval 2.47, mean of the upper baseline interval 2.27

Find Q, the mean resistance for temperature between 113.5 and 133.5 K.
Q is 2.42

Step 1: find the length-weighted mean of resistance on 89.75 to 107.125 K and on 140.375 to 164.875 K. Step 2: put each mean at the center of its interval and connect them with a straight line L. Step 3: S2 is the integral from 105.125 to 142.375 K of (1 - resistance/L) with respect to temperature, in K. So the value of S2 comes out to -2.4 K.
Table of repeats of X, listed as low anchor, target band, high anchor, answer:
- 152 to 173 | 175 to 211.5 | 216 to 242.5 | 2.83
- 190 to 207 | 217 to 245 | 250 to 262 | -3.96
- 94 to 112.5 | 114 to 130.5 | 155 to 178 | -1.59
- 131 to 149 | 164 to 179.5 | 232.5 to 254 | 2.26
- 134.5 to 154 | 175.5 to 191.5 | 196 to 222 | 2.22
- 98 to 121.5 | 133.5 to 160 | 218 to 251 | -2.77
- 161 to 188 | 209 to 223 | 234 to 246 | -1.20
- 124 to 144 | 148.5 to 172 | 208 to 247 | 2.56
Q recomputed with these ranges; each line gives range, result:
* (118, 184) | 2.37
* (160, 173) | 2.21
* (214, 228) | 2.52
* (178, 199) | 2.1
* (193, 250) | 2.36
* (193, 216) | 2.27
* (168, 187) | 2.11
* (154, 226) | 2.25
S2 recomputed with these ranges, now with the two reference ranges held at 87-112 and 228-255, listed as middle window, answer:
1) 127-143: -3.3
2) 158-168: -0.2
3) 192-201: 0.5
